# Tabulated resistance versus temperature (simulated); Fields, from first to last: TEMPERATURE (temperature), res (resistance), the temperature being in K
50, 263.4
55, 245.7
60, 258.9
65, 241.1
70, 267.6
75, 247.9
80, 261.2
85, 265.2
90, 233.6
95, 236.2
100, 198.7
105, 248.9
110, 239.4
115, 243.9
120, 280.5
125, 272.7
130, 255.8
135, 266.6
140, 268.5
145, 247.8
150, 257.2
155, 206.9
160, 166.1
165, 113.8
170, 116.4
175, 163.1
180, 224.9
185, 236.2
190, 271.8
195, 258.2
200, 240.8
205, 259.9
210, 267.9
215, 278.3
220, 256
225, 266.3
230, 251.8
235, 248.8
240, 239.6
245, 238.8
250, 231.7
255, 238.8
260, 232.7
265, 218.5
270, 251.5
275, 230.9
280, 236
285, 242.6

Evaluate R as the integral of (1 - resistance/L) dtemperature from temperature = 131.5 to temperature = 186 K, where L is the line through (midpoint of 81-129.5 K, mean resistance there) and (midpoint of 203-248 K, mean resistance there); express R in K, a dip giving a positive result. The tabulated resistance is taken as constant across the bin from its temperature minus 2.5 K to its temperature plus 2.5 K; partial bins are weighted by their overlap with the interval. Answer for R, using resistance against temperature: 9.74 K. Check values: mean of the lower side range 247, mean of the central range 206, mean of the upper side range 256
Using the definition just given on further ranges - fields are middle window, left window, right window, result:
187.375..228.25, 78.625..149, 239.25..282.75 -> -3.6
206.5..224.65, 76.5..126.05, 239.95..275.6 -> -2.2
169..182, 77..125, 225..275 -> 3.8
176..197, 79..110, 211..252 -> 0.6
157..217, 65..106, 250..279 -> 5.7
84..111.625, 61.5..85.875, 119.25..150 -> 2.5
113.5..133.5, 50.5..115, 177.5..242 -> -1.3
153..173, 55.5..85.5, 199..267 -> 8.1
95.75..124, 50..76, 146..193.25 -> -1.8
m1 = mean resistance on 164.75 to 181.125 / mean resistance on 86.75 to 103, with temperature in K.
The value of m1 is 0.68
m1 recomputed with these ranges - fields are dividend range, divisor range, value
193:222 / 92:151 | 1.04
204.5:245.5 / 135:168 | 1.21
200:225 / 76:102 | 1.10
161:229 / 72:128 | 0.91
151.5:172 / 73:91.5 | 0.62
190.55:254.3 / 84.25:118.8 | 1.06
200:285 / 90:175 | 1.10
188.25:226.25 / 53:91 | 1.03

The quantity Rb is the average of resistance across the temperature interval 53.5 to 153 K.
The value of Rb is 252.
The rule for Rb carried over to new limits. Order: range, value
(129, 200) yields 218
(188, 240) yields 259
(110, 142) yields 263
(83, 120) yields 240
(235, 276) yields 236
